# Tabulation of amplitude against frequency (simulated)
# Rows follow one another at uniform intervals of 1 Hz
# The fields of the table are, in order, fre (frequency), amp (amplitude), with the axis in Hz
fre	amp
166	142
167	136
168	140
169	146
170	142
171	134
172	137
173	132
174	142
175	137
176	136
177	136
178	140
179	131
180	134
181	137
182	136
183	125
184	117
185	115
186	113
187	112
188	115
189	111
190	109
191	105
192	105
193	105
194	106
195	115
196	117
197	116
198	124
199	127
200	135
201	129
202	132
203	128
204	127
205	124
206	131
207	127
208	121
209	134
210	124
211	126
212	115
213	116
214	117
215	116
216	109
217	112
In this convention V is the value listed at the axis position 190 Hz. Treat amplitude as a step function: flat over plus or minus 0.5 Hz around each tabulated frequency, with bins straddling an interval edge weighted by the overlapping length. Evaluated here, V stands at 109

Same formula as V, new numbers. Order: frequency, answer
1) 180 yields 134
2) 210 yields 124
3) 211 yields 126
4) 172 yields 137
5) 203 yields 128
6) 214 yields 117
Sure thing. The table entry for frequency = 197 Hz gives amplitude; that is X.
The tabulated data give 116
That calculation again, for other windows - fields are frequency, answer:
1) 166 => 142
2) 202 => 132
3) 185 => 115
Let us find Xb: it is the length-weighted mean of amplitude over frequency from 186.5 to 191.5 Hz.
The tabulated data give 110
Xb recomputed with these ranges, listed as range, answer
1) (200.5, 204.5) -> 129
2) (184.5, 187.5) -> 113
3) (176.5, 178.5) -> 138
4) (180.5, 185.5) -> 126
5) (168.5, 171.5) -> 141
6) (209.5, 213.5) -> 120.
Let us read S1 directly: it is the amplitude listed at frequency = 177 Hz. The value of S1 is 136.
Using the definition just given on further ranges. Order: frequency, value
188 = 115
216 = 109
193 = 105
